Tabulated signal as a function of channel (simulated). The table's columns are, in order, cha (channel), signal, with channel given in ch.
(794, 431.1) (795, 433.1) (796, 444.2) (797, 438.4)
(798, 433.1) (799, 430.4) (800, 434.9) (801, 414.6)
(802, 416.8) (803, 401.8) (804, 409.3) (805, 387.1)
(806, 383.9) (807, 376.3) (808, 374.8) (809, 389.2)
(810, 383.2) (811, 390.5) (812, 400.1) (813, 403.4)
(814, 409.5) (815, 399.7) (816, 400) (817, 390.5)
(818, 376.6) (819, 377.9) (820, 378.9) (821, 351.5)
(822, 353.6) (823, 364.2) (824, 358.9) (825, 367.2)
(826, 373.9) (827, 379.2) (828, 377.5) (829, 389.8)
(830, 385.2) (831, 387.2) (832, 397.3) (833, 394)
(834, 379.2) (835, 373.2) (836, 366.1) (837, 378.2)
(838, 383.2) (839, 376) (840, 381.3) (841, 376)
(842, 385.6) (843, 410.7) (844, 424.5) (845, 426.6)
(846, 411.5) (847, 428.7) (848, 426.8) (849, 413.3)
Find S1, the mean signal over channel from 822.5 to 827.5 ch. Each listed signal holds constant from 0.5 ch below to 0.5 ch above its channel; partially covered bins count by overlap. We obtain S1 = 369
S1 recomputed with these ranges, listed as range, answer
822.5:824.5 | 362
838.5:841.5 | 378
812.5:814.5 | 406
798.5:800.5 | 433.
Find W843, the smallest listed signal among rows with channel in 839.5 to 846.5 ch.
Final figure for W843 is 376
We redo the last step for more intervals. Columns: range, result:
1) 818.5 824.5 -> 351.5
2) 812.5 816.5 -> 399.7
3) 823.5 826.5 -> 358.9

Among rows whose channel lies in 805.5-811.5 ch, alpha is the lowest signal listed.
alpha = 374.8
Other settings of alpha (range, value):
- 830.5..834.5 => 379.2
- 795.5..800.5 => 430.4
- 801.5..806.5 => 383.9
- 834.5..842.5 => 366.1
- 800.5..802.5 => 414.6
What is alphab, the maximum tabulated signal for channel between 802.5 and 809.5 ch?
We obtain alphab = 409.3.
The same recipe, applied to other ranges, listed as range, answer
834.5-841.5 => 383.2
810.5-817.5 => 409.5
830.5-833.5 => 397.3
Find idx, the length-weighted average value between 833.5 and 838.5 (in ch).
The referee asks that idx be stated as 376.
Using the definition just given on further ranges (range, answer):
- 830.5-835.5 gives 386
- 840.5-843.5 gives 391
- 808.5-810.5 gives 386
